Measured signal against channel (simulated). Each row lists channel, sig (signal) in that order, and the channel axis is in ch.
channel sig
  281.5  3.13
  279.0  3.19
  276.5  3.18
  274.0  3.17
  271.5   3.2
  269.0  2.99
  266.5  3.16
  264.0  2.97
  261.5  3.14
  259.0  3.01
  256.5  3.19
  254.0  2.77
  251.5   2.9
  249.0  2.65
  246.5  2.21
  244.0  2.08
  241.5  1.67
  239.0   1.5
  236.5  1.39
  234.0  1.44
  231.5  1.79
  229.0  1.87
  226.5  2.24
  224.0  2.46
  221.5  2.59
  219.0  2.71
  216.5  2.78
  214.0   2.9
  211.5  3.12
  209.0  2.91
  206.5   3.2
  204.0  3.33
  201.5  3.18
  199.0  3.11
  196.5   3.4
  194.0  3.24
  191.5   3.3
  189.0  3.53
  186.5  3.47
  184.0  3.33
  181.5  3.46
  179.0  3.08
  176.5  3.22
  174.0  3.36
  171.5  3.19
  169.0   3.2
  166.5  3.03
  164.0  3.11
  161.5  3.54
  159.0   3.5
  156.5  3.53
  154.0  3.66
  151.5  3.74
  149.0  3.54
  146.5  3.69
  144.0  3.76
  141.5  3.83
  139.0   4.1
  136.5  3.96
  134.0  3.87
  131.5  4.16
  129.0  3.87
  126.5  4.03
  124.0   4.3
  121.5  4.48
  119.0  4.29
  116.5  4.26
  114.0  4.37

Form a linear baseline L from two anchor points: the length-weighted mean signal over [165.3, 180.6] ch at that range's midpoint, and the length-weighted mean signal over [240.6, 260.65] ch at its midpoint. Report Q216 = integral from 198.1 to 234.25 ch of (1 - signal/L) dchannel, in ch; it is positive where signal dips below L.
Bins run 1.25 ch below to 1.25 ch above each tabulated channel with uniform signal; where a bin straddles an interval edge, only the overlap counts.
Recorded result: 2.5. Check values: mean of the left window 3.19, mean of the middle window 2.67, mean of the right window 2.59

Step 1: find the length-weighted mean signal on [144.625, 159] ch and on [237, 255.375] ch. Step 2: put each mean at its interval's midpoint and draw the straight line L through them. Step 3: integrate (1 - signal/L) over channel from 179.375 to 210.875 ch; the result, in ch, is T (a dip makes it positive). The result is -3.1 ch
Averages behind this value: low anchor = 3.63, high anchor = 2.23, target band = 3.28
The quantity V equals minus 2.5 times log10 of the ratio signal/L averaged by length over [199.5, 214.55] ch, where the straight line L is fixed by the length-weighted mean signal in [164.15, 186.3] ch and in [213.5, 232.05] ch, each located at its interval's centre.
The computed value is -0.16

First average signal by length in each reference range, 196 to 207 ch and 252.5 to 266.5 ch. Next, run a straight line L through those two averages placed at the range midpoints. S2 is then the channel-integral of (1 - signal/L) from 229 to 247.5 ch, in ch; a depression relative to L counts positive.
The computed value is 8.2 ch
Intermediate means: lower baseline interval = 3.24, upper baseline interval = 3.03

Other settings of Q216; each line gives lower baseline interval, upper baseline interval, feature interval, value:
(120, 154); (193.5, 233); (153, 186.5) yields 1.11 ch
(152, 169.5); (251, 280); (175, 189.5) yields -0.06 ch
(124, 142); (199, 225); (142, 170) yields 1.52 ch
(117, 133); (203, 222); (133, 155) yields 0.70 ch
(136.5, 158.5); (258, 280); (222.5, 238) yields 6.76 ch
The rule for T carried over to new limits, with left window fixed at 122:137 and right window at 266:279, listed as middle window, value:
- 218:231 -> 4.2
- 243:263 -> 3.1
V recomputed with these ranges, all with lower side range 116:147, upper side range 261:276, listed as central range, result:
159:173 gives 0.176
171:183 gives 0.145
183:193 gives 0.079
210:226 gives 0.253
